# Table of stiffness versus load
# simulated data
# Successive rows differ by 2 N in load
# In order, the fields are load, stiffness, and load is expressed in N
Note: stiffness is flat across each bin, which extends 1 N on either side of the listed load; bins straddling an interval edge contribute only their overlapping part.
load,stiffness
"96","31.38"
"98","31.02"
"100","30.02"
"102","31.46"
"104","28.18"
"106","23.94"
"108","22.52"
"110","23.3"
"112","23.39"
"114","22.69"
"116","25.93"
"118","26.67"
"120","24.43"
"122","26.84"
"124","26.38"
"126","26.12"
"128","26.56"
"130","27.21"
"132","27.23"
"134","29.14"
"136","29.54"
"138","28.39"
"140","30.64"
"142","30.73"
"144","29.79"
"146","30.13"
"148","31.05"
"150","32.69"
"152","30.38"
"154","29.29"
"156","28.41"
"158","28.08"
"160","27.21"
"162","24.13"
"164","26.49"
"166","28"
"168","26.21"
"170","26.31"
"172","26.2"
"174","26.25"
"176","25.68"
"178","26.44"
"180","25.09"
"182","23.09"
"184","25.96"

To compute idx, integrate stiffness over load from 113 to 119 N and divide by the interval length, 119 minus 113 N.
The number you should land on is 25.1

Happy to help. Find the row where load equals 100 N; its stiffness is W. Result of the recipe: 30.02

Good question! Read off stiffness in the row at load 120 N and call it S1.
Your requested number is 24.43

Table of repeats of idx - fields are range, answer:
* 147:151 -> 31.9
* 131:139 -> 28.6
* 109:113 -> 23.3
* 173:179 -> 26.1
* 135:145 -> 29.8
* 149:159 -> 29.8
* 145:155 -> 30.7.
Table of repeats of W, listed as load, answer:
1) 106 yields 23.94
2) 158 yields 28.08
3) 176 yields 25.68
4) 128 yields 26.56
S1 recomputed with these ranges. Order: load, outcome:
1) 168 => 26.21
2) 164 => 26.49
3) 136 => 29.54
